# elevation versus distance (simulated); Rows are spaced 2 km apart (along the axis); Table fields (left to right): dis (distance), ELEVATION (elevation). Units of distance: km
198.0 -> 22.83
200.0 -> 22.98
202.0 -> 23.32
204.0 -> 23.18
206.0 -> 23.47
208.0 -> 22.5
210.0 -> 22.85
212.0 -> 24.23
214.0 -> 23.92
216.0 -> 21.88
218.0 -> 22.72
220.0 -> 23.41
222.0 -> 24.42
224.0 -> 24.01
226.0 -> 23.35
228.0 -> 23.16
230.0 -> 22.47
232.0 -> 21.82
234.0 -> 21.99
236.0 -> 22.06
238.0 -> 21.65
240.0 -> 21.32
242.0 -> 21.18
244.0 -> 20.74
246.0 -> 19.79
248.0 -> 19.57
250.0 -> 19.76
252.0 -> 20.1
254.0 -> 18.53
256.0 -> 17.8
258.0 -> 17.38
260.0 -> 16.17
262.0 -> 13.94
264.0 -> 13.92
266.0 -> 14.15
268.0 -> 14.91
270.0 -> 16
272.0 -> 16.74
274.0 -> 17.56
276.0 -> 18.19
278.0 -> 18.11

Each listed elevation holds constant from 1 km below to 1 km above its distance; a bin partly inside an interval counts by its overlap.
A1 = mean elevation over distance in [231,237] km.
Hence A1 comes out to 22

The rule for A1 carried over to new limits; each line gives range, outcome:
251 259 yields 18.5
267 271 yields 15.5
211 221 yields 23.2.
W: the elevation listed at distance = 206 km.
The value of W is 23.47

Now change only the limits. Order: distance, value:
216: 21.88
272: 16.74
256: 17.8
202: 23.32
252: 20.1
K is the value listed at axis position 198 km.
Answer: 22.83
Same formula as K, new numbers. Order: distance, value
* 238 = 21.65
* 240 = 21.32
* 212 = 24.23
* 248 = 19.57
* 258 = 17.38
